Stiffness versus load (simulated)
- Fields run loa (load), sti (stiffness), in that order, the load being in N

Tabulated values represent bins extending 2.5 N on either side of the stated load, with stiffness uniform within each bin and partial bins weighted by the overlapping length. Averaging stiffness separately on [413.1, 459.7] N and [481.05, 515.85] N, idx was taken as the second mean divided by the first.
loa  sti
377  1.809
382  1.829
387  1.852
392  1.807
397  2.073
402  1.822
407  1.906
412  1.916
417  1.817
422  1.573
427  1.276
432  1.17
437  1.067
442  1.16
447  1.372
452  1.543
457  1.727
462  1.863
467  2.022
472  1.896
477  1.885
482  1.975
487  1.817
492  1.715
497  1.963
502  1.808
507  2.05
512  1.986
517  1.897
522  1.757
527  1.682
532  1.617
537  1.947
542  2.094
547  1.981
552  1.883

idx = 1.3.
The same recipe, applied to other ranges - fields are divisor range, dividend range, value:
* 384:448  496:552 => 1.17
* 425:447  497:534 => 1.55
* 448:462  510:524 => 1.14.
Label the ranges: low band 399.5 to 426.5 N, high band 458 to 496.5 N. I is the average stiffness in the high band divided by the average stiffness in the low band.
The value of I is 1.1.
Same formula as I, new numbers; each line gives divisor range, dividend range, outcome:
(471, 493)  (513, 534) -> 0.94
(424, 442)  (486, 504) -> 1.55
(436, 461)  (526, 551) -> 1.32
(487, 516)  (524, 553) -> 0.98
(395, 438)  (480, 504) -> 1.13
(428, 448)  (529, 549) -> 1.61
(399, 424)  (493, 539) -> 1.02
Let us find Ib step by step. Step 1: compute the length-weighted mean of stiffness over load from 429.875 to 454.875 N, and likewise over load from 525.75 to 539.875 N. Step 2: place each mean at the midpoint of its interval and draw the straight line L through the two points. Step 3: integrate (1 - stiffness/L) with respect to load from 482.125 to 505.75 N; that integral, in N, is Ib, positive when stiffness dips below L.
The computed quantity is -4.6 N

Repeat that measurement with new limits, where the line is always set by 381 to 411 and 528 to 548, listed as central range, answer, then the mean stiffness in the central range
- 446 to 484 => 1.8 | 1.8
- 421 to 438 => 5.6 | 1.26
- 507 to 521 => -0.4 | 1.94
